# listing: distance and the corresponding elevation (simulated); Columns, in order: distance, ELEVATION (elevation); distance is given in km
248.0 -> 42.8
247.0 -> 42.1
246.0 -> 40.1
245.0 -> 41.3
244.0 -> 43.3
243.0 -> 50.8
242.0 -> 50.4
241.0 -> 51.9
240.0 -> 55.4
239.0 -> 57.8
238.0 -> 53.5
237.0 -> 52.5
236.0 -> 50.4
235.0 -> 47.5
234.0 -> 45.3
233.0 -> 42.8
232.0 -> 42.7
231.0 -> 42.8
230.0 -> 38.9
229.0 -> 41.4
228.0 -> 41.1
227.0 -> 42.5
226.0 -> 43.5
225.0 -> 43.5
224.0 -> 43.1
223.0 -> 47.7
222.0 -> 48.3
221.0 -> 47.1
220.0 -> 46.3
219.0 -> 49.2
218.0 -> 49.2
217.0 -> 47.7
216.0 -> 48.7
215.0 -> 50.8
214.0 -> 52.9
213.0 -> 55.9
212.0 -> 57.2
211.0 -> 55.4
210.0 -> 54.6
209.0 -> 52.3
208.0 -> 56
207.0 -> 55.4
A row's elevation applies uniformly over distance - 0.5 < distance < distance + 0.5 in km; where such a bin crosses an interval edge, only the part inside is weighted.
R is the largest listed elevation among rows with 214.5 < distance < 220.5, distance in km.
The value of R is 50.8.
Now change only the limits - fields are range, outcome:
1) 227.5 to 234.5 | 45.3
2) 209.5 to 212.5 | 57.2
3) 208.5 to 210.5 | 54.6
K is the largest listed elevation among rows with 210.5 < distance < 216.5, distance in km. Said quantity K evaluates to 57.2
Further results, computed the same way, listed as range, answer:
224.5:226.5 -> 43.5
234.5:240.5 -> 57.8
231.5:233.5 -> 42.8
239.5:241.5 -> 55.4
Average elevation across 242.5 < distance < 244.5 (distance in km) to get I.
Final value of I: 47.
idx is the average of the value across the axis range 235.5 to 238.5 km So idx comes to 52.1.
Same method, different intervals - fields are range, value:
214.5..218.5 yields 49.1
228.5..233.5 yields 41.7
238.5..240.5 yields 56.6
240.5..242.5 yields 51.1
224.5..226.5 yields 43.5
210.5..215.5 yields 54.4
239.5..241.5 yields 53.6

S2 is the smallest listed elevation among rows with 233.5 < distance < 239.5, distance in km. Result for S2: 45.3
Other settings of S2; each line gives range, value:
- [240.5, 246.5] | 40.1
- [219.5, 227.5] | 42.5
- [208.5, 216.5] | 48.7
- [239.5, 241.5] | 51.9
